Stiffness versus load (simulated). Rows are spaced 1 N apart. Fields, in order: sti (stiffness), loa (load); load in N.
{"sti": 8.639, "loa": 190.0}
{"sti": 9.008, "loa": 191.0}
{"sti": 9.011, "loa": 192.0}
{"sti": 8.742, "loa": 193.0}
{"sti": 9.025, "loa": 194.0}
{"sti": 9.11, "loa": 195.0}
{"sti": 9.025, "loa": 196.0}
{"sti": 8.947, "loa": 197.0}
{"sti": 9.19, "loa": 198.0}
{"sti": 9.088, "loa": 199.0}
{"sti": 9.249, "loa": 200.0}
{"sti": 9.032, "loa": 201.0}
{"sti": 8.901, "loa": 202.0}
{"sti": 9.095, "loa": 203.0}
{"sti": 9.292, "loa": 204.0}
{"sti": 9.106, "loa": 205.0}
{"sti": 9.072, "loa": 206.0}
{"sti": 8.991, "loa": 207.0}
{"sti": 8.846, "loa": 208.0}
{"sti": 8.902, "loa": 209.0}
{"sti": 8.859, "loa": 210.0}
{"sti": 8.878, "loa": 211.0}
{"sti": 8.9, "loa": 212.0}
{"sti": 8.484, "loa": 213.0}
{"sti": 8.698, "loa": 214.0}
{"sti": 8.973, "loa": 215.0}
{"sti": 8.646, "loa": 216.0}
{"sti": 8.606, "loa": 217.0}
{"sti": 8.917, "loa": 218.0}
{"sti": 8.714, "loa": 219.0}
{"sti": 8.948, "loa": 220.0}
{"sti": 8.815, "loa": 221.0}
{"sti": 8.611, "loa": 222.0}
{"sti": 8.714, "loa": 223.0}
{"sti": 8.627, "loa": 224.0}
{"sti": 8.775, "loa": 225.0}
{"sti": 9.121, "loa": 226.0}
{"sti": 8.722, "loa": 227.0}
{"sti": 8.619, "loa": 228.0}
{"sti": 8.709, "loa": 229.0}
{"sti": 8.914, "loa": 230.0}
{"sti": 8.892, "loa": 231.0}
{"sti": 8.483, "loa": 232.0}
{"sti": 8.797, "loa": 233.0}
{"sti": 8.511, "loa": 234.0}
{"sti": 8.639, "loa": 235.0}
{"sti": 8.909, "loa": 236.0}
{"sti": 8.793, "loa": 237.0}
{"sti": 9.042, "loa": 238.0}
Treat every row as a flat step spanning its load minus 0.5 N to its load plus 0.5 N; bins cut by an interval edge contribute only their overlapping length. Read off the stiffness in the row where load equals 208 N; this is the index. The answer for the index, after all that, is 8.846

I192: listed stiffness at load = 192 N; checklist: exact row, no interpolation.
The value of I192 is 9.011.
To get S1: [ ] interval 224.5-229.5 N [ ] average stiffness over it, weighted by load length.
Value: 8.79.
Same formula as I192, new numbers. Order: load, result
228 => 8.619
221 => 8.815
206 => 9.072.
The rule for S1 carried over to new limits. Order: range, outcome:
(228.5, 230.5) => 8.81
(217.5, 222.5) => 8.8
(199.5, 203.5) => 9.07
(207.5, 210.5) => 8.87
